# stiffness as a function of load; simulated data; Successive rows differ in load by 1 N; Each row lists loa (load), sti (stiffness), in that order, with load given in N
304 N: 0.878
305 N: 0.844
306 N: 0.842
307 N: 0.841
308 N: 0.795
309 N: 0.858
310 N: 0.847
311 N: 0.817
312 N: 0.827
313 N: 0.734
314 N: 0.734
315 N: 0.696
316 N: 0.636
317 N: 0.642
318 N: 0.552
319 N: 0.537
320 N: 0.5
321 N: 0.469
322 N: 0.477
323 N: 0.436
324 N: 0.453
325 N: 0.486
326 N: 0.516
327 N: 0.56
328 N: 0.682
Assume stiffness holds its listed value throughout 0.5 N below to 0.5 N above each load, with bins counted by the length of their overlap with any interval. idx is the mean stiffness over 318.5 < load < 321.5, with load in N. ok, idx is 0.502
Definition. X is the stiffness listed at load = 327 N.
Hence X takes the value 0.56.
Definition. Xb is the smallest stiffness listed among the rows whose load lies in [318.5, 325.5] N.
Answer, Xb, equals 0.436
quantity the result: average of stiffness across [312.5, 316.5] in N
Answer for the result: 0.7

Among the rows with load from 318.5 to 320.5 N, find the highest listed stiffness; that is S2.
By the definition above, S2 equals 0.537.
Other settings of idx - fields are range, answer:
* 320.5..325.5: 0.464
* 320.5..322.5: 0.473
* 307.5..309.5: 0.827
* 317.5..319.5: 0.544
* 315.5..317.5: 0.639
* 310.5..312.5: 0.822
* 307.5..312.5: 0.829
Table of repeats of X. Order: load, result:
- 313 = 0.734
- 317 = 0.642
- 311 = 0.817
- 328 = 0.682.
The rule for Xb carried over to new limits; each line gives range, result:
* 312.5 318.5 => 0.552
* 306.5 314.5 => 0.734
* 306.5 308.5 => 0.795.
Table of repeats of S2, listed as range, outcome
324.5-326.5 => 0.516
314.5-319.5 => 0.696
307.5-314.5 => 0.858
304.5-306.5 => 0.844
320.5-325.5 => 0.486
